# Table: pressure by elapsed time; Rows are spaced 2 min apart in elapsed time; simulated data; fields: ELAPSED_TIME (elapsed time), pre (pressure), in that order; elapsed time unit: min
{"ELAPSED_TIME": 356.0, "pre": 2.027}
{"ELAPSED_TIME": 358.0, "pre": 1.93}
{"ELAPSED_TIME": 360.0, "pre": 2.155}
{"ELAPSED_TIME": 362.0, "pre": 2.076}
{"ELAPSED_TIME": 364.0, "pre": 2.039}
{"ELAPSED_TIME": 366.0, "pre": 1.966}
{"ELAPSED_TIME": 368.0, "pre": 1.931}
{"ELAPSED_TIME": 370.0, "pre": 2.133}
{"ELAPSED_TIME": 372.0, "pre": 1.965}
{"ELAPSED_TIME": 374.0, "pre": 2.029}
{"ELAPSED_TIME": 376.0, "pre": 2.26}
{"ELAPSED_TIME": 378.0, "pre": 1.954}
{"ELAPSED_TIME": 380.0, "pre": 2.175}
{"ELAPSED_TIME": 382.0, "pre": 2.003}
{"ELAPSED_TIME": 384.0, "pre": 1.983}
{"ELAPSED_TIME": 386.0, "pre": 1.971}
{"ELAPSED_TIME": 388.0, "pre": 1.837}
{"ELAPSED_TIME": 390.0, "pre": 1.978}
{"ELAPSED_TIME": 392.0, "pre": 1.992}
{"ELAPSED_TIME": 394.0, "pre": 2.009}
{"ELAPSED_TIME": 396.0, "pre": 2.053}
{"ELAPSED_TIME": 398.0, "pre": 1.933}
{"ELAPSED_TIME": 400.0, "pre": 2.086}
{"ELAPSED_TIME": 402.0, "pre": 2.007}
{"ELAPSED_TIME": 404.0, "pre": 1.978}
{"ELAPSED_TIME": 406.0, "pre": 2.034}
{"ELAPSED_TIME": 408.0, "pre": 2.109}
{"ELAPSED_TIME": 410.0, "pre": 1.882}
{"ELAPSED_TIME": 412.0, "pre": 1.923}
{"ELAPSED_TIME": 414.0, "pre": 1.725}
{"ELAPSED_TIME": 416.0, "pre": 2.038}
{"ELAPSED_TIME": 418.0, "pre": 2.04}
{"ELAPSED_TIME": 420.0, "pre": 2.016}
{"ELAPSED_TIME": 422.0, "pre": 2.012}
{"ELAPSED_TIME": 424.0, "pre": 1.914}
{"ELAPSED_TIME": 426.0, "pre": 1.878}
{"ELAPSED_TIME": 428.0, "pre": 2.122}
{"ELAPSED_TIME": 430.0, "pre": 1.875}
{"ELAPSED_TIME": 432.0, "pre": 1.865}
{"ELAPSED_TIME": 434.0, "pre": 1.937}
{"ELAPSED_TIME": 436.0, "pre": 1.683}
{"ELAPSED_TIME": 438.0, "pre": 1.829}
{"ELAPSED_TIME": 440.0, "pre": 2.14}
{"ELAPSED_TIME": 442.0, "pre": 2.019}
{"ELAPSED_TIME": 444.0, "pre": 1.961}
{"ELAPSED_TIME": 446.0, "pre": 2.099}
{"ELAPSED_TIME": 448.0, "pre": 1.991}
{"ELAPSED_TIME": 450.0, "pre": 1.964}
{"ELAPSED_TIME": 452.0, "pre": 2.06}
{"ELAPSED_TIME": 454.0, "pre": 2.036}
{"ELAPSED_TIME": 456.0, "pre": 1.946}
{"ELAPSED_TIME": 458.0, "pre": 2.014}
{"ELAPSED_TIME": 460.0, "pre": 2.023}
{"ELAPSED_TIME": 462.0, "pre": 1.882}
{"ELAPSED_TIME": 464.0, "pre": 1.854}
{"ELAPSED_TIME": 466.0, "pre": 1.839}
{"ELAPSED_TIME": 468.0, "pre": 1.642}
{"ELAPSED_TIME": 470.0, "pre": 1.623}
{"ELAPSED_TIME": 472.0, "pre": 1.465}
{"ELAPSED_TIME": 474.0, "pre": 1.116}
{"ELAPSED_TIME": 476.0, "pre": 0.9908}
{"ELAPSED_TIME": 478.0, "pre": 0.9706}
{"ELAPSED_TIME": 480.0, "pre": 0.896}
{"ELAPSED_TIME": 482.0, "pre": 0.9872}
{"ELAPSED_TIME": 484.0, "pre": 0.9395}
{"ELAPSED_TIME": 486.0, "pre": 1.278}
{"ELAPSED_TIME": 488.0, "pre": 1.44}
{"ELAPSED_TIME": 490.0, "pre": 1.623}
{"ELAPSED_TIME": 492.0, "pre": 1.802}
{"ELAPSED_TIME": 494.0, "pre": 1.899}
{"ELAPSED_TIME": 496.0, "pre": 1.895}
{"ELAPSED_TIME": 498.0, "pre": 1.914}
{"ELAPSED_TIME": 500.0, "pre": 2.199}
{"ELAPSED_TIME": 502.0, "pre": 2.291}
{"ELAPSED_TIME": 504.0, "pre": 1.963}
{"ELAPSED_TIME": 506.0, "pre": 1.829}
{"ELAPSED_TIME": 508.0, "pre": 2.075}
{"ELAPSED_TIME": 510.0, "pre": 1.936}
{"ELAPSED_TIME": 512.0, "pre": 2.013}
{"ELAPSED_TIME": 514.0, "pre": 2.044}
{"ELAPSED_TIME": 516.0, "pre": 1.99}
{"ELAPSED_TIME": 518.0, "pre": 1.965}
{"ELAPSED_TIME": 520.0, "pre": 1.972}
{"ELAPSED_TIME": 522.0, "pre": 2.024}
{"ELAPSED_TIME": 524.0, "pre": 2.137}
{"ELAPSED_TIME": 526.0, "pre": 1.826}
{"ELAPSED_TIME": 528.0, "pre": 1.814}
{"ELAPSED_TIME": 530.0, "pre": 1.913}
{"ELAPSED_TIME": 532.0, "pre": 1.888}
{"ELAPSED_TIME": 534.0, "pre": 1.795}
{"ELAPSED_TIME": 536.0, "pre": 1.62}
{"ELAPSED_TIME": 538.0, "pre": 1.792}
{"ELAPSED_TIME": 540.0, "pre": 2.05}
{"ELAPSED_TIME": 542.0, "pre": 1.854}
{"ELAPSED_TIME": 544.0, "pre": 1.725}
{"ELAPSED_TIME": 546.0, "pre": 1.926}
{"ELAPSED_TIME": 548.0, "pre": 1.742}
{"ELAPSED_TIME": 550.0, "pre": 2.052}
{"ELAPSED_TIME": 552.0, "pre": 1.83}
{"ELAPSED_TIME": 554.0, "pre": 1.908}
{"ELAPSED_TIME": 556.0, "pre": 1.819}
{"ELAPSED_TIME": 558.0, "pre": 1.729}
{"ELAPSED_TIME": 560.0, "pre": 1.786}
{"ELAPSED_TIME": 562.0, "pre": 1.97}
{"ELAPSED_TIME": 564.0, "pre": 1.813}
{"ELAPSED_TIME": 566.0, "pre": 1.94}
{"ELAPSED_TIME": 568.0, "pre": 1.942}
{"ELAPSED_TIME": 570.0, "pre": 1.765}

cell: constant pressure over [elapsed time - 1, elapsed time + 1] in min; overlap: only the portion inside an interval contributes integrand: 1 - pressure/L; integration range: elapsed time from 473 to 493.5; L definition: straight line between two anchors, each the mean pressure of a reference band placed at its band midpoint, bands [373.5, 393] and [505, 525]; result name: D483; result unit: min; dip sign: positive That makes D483 8.0 min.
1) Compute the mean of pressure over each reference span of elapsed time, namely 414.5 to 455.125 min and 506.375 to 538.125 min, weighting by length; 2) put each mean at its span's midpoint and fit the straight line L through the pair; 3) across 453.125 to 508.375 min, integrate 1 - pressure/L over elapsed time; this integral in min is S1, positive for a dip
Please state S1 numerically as 8.4 min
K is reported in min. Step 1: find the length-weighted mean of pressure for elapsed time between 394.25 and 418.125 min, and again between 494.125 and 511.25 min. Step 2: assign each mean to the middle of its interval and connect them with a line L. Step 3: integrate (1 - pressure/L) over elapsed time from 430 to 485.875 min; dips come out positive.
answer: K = 8.5 min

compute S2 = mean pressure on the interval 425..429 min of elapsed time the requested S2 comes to 2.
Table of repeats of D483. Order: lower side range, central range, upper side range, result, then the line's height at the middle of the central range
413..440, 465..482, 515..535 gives 5.6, 1.93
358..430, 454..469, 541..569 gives 0.4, 1.94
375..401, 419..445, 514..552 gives 0.5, 1.98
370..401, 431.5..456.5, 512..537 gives 0.1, 1.98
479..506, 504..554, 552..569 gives -4.5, 1.76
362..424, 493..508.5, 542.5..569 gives -0.8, 1.91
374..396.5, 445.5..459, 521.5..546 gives -0.4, 1.95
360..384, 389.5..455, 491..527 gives 1.7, 2.03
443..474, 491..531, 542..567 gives -2.5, 1.86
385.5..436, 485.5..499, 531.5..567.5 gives 1.3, 1.9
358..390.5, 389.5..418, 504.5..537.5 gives 0.3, 2.01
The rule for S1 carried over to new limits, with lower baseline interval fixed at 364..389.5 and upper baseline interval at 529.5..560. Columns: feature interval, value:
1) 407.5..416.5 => 0.3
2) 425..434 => 0.1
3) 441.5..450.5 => -0.3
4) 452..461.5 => -0.4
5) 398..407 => -0.1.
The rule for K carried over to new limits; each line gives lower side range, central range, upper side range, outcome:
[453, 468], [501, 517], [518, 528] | -0.5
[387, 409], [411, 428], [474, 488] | -2.0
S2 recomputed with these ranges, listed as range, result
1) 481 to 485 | 0.963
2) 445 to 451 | 2.02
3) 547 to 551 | 1.9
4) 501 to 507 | 2.03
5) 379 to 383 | 2.09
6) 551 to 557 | 1.85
